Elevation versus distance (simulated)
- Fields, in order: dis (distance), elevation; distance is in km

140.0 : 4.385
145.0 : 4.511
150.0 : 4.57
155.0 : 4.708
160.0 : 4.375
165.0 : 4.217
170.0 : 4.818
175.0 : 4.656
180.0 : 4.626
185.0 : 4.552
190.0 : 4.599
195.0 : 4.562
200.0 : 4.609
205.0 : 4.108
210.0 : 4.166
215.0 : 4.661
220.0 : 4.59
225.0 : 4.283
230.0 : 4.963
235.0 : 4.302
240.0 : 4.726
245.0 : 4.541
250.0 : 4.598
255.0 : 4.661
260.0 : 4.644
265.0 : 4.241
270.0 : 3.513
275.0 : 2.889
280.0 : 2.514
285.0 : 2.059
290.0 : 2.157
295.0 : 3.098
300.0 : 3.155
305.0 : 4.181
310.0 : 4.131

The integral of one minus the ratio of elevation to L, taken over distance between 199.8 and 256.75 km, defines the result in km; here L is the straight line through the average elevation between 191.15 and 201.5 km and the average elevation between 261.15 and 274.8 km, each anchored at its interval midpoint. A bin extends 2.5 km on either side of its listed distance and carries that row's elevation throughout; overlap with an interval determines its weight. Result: -3.98 km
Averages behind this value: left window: 4.58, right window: 3.79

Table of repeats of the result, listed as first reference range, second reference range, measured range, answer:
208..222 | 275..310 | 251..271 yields -4.28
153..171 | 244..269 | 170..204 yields -0.76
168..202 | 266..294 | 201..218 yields -0.86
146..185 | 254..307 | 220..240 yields -3.52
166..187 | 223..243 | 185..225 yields 1.22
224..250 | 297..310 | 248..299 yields 9.03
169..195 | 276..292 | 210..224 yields -2.47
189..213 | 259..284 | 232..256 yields -4.93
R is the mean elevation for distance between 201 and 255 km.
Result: 4.5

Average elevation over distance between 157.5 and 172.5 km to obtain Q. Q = 4.47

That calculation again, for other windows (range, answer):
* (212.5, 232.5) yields 4.62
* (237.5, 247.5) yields 4.63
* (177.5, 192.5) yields 4.59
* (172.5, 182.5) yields 4.64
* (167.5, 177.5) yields 4.74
